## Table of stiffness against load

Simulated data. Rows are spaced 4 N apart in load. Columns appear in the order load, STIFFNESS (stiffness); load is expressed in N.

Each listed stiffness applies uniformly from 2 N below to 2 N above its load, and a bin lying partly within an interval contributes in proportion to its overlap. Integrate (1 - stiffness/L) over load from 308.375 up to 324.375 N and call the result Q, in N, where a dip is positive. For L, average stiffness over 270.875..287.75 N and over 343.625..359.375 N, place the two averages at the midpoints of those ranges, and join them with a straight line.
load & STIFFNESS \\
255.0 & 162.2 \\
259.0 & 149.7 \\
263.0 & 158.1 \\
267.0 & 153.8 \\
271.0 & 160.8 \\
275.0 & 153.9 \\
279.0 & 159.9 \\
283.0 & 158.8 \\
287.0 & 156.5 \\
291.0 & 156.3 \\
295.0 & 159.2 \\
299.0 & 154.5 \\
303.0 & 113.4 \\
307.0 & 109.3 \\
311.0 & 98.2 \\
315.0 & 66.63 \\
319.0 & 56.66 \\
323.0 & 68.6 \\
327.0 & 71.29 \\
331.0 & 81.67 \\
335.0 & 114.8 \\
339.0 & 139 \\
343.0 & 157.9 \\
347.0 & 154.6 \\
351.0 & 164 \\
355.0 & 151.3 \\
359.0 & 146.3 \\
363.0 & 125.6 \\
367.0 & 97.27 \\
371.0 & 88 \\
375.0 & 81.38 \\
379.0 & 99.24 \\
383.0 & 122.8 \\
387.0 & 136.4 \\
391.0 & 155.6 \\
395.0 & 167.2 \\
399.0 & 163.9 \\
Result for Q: 8.4 N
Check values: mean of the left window 158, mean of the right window 155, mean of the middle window 74.1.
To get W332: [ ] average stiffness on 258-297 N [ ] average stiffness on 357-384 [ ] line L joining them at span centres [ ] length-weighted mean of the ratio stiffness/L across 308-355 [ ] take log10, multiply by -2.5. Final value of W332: 0.16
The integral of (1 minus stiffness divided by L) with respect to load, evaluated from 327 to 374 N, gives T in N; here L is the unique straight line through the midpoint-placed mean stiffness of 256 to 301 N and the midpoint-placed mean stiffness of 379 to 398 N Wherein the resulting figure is 6.8 N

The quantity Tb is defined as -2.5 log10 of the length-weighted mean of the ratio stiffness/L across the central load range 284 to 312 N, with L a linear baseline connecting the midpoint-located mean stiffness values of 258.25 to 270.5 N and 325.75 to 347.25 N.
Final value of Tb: 0.01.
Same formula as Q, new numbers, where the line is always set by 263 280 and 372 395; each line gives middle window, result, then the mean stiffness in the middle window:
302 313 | 3.0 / 106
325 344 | 3.6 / 111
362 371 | 1.6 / 105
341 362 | -3.4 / 153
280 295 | -0.6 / 158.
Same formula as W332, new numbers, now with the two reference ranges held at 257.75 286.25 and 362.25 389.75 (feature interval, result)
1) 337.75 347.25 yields -0.22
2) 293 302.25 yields -0.05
